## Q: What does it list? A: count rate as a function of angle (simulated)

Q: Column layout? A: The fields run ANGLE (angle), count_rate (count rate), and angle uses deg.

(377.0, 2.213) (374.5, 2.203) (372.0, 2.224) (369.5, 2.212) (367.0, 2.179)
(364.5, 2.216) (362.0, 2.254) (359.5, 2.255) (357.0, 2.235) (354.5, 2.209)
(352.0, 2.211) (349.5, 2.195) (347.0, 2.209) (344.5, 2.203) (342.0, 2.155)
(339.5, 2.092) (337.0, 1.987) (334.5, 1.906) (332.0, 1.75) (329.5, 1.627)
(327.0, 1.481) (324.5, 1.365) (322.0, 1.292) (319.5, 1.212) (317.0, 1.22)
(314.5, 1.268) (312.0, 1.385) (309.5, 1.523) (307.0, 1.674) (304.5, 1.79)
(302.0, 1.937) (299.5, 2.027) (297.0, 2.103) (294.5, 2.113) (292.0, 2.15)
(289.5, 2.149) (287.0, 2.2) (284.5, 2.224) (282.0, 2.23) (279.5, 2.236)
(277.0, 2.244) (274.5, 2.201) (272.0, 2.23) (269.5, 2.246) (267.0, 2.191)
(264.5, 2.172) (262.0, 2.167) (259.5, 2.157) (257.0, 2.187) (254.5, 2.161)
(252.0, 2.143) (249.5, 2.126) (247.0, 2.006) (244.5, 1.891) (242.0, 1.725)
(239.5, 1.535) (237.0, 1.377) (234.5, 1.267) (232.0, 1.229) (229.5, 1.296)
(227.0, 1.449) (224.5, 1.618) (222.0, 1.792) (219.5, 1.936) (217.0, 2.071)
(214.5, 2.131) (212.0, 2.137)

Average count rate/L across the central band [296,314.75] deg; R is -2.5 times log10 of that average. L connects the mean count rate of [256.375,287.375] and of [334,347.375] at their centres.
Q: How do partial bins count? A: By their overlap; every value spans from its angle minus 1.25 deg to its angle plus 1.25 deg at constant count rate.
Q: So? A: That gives 0.24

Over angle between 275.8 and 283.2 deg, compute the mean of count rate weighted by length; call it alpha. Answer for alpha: 2.24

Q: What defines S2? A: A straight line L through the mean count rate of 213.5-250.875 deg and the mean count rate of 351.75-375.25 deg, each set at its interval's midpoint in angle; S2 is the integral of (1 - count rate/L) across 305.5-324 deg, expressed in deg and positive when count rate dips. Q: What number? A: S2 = 5.9 deg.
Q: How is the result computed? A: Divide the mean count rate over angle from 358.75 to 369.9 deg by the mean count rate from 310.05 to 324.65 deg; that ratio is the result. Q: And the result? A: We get 1.72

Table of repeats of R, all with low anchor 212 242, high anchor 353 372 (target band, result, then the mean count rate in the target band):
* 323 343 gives 0.18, 1.78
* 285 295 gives -0.14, 2.16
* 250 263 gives -0.22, 2.16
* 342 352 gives -0.02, 2.2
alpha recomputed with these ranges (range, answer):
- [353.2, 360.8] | 2.23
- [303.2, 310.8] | 1.66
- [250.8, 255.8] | 2.15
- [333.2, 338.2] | 1.94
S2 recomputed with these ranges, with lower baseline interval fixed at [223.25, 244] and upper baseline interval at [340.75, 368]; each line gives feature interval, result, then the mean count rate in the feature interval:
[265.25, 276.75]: -3.6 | 2.22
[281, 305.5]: -3.6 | 2.09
